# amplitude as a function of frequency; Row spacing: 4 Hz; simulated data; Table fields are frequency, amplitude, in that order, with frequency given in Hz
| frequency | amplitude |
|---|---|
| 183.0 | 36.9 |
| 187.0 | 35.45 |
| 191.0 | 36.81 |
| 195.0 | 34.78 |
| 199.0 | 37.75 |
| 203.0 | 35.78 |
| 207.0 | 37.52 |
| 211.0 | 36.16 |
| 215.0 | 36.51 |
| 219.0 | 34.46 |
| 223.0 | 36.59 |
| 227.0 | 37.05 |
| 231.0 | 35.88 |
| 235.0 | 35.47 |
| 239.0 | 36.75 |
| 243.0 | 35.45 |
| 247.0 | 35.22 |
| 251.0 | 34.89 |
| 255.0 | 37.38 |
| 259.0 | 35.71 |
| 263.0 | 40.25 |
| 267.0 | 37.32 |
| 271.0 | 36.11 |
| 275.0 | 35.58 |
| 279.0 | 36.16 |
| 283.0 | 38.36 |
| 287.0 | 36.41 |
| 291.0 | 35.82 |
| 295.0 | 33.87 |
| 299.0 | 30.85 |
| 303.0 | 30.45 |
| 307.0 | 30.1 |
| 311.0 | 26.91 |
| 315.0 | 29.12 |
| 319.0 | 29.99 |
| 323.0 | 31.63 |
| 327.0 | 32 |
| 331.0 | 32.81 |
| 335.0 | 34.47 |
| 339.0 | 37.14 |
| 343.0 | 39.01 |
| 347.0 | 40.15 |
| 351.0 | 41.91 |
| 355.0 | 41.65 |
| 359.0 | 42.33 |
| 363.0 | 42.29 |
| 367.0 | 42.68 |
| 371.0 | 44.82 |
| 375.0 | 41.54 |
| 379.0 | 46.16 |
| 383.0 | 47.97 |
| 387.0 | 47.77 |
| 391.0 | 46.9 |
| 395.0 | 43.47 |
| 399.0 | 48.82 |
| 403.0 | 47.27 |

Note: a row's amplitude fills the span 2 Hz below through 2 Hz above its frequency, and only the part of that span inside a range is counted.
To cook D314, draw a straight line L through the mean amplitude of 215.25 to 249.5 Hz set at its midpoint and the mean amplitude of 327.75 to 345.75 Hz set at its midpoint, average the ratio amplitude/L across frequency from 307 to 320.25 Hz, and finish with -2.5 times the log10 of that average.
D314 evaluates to 0.24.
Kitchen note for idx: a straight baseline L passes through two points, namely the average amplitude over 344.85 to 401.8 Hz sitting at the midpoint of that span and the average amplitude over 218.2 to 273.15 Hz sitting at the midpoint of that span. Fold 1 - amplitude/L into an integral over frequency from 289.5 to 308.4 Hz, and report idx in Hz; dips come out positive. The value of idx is 3.54 Hz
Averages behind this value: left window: 36.4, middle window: 32.2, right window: 44.2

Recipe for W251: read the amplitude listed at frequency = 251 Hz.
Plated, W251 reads 34.89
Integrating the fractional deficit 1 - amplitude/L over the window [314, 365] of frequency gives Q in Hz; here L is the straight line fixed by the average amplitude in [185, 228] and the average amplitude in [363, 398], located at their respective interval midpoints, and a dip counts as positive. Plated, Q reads 7.6 Hz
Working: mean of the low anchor 36.2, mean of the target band 36.6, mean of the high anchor 45.1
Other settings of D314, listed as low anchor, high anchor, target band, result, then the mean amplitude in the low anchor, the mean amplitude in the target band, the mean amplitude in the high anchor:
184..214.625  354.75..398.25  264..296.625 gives 0.11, 36.4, 36.4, 44.6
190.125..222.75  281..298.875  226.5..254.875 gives 0.00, 36.2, 35.9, 35.6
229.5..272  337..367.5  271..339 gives 0.17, 36.4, 33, 40.8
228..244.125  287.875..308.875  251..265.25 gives -0.08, 36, 37.4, 32.5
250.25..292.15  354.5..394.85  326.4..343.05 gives 0.19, 36.8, 34.9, 44.5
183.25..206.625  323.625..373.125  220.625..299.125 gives 0.04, 36.3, 36.2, 39.1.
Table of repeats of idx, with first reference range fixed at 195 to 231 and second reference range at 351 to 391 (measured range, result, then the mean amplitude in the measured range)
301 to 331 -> 8.1 Hz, 30.2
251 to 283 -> 1.7 Hz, 36.9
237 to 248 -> 0.6 Hz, 35.9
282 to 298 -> 1.8 Hz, 35.6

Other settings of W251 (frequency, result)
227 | 37.05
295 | 33.87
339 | 37.14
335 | 34.47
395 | 43.47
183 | 36.9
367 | 42.68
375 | 41.54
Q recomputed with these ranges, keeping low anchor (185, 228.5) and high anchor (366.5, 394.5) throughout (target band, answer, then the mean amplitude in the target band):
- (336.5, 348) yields 1.3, 38.5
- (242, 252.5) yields 0.9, 35.2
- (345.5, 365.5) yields 1.1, 41.7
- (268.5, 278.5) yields 1.0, 36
